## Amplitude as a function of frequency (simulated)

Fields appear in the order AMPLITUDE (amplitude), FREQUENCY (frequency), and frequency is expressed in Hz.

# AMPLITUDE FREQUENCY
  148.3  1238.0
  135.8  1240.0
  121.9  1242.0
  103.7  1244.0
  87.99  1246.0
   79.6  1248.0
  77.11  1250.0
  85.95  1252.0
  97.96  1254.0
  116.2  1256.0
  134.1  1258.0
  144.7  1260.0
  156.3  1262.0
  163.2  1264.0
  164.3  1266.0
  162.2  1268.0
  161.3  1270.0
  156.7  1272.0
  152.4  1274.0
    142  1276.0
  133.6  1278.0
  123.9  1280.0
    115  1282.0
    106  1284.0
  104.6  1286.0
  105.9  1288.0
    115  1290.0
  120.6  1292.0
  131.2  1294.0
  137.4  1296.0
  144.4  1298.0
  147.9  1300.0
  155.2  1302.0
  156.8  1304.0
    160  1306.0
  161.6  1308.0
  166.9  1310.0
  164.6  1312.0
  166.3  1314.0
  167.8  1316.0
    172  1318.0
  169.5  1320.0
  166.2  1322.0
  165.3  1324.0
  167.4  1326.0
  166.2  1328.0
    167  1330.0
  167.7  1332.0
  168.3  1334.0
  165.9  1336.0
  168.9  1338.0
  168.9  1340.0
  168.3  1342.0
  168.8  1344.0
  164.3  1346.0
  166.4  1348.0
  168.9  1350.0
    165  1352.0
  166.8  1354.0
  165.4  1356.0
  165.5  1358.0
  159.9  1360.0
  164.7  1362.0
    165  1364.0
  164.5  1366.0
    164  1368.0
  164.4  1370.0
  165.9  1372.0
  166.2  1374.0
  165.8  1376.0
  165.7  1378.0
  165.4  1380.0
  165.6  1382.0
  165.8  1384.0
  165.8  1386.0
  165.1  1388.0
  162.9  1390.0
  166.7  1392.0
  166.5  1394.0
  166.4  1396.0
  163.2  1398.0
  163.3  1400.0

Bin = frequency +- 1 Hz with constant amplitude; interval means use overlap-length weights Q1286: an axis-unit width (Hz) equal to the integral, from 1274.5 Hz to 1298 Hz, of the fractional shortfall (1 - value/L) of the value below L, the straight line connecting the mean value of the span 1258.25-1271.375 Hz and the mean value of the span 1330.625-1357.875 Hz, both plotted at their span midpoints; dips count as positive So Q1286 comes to 5.4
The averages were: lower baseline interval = 157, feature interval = 123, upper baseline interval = 167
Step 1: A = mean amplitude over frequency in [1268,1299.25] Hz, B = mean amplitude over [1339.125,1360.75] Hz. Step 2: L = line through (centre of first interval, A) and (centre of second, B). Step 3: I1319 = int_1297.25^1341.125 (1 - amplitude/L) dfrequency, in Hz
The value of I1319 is -4.1 Hz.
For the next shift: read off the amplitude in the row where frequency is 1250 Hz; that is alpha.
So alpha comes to 77.11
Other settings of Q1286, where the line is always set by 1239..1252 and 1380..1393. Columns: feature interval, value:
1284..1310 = -2.61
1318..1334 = -3.53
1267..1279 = -4.15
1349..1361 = -1.16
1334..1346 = -2.02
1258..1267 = -3.91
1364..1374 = -0.49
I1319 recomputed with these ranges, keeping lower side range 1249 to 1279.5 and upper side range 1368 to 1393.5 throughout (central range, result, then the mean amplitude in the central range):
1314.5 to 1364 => -3.8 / 167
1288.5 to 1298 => 1.1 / 127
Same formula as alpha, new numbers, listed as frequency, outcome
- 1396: 166.4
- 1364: 165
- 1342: 168.3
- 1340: 168.9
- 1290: 115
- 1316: 167.8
